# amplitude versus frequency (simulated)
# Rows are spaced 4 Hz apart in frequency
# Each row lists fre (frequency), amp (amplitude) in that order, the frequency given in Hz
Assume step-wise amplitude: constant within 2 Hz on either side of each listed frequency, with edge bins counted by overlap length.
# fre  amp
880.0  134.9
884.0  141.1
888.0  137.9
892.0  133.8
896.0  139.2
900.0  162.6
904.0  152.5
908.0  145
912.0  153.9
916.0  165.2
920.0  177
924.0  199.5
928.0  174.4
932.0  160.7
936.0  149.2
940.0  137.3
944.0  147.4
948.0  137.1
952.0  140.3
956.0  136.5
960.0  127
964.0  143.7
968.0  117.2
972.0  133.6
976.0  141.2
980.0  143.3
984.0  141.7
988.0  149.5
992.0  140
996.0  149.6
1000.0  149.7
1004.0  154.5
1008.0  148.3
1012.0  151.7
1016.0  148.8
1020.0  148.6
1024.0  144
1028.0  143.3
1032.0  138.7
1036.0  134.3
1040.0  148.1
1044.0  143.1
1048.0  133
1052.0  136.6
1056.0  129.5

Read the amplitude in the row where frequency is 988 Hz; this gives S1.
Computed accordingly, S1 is 149.5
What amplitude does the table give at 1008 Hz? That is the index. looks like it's 148.3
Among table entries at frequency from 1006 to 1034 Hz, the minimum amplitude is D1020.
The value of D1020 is 138.7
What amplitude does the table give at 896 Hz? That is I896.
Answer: 139.2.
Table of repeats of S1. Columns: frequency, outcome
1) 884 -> 141.1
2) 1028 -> 143.3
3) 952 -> 140.3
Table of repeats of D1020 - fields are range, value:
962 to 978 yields 117.2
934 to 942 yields 137.3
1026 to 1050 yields 133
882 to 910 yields 133.8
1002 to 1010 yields 148.3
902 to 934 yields 145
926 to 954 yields 137.1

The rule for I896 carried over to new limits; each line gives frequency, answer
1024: 144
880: 134.9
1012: 151.7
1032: 138.7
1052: 136.6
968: 117.2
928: 174.4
